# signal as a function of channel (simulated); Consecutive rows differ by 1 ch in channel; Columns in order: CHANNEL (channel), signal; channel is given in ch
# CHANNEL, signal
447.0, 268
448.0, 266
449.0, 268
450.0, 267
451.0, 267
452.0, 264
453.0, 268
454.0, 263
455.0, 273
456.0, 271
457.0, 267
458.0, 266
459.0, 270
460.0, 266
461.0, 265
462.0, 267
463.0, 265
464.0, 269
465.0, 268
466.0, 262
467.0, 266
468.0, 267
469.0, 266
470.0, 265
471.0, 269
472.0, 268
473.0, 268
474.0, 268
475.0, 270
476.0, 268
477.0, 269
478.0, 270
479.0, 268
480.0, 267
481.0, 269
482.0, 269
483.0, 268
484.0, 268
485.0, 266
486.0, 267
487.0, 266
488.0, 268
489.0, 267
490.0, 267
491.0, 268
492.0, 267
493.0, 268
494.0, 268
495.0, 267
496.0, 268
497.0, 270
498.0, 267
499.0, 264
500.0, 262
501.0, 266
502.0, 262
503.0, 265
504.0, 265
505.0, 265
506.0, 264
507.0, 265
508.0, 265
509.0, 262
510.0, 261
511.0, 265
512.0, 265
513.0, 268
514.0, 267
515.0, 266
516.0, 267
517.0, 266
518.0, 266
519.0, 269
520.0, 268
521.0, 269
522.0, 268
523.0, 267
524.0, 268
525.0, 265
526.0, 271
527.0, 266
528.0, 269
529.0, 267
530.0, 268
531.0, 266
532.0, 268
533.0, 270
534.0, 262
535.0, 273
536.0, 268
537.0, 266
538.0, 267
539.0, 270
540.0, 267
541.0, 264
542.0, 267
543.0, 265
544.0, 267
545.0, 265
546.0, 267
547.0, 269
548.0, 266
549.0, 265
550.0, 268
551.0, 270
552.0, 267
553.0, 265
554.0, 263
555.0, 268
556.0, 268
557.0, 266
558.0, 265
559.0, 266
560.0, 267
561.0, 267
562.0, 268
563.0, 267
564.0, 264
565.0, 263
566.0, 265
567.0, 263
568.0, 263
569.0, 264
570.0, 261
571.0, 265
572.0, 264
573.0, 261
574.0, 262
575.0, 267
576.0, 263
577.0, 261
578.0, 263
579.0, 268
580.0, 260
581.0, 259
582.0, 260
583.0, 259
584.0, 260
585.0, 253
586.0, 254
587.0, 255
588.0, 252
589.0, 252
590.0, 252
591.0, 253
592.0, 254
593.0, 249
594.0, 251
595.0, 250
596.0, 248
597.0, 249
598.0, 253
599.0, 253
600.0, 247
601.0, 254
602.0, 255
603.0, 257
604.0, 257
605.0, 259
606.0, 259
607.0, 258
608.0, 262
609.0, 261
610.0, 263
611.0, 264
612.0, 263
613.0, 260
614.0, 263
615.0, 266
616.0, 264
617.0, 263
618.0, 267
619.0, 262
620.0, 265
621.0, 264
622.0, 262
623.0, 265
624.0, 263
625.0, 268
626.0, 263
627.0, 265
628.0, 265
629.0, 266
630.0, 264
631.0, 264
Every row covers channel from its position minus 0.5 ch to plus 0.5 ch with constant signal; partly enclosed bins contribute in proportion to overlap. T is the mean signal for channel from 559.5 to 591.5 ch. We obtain 261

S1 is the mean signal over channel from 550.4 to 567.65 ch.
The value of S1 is 266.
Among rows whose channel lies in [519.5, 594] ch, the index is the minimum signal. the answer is 249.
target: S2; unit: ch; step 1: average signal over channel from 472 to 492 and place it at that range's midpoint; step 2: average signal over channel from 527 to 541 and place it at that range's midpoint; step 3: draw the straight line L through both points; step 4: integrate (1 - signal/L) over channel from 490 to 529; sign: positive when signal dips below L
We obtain 0.2 ch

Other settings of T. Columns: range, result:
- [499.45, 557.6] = 266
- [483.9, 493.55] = 267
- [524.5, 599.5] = 263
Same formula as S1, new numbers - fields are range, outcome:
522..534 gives 268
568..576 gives 263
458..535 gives 267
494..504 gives 266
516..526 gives 268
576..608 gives 256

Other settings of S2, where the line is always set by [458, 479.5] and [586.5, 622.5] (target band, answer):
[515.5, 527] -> -0.2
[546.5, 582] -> -0.6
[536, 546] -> -0.2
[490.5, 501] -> -0.1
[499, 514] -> 0.0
